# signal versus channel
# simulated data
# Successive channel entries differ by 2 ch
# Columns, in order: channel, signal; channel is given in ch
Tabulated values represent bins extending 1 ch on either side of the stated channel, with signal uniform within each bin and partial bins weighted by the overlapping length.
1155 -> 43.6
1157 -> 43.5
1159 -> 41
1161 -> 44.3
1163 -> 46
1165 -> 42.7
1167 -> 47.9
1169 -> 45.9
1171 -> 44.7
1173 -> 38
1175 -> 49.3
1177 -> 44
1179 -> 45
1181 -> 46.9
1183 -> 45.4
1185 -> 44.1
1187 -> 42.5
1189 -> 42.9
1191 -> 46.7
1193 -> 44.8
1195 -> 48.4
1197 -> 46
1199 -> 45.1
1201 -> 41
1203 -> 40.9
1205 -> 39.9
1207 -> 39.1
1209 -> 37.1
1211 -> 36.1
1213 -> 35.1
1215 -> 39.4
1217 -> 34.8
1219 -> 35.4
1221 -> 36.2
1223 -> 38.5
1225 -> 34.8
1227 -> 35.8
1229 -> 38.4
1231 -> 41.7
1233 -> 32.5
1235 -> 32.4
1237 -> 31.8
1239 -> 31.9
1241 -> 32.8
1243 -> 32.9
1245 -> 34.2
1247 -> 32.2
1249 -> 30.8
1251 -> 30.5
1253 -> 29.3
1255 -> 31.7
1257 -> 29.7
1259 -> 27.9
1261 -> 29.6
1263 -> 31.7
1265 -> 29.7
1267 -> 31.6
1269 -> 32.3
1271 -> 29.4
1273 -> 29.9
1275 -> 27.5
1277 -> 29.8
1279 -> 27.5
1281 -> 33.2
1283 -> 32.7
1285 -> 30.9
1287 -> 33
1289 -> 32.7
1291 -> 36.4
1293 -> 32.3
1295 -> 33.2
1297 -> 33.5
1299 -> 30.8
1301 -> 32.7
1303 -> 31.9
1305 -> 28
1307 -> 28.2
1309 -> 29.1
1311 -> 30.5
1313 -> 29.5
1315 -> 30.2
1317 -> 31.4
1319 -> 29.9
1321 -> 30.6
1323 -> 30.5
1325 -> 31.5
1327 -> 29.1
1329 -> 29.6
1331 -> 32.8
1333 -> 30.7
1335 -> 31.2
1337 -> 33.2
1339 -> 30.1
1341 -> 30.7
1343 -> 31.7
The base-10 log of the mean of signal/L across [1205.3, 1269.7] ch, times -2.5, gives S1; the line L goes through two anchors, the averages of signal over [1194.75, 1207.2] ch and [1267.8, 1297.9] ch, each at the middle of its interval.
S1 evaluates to 0.12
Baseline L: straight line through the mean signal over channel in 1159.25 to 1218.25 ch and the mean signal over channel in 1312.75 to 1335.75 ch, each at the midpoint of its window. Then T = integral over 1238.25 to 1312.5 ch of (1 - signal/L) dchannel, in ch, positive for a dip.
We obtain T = 8.1 ch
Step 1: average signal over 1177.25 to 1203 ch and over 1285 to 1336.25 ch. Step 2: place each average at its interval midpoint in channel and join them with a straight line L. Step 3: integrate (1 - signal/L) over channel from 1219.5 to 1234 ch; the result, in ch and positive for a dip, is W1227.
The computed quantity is 1.4 ch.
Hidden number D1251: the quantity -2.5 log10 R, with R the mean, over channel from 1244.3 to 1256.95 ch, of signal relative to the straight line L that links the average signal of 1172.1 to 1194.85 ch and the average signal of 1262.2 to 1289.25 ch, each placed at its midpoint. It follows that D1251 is 0.11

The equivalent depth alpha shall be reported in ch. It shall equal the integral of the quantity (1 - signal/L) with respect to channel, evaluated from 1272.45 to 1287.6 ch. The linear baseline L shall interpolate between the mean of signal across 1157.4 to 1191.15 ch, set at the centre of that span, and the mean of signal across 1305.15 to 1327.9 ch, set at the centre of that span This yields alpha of 1.4 ch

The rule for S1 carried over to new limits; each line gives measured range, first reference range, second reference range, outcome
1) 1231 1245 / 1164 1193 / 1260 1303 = 0.120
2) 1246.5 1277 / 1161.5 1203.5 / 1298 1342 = 0.207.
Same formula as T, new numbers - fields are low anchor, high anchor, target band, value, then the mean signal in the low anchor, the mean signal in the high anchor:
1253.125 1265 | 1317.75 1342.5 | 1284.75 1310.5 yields -1.08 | 30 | 30.8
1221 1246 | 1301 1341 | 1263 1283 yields 1.57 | 34.9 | 30.5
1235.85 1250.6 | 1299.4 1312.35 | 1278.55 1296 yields -1.05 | 32.3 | 30.1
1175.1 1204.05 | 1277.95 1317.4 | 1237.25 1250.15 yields 1.91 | 44.7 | 31.4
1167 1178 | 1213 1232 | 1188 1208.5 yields -1.26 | 44.7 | 37.1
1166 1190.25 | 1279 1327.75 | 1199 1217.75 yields 1.33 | 44.7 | 31.3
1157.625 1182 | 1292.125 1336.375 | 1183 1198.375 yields -0.89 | 44.6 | 30.8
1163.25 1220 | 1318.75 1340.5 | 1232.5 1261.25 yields 4.93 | 42.5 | 30.9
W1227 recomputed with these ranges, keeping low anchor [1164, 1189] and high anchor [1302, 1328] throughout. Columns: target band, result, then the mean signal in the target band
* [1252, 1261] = 1.6 ch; 29.6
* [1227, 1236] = 0.6 ch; 36.2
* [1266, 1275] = 1.1 ch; 30.4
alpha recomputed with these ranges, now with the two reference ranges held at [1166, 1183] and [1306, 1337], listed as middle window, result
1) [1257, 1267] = 1.78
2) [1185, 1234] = 2.30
